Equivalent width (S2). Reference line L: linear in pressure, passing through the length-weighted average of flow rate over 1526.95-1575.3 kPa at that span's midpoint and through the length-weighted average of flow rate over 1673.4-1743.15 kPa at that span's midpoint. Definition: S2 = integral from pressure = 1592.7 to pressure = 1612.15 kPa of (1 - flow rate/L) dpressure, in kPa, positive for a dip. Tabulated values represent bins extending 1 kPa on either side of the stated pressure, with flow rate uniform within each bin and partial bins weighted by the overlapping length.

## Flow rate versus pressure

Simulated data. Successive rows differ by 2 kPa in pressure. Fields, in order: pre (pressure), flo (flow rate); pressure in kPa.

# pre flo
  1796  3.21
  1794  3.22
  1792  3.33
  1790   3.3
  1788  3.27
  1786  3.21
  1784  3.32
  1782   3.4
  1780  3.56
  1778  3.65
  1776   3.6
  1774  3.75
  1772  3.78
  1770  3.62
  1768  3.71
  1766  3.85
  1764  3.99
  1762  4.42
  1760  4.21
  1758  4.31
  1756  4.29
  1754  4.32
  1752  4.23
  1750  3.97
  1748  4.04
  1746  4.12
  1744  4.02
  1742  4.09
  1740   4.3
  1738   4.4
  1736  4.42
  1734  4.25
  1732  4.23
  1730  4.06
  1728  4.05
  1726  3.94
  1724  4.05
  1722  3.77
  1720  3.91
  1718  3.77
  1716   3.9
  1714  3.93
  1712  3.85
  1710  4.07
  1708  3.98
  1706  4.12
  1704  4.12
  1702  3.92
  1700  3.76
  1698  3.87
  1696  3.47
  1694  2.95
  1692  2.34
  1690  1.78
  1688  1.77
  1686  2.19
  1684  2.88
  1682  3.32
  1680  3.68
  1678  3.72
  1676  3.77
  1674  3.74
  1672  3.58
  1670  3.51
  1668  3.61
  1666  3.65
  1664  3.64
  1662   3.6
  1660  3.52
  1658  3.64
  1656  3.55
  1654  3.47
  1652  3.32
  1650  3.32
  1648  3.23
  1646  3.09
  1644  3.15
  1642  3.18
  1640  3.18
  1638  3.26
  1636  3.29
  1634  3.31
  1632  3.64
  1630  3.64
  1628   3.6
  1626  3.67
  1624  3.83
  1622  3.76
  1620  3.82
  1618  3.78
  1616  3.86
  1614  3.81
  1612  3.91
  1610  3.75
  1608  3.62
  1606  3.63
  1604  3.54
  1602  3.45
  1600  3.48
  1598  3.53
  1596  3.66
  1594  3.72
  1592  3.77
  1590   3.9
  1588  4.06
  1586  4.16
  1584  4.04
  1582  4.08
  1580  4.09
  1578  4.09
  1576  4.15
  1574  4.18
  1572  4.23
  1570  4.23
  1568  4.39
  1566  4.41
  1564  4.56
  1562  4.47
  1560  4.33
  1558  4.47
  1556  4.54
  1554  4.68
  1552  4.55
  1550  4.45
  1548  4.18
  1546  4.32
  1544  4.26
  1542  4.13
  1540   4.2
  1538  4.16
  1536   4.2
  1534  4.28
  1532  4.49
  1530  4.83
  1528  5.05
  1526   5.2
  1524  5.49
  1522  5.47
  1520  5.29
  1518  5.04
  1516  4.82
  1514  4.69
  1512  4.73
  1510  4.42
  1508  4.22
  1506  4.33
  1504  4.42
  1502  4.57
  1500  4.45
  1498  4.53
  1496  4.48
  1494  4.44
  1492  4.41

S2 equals 2.5 kPa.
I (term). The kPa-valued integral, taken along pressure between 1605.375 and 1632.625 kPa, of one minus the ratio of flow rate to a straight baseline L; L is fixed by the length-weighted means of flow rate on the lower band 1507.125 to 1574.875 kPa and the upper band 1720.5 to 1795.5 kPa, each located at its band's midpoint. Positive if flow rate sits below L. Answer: 3.65 kPa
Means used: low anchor 4.56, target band 3.74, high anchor 3.89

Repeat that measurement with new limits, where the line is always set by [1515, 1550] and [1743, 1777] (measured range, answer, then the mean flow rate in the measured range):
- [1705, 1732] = 1.1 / 3.96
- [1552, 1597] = 3.4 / 4.2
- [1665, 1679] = 2.0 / 3.65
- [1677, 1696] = 6.5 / 2.78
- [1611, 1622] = 1.5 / 3.83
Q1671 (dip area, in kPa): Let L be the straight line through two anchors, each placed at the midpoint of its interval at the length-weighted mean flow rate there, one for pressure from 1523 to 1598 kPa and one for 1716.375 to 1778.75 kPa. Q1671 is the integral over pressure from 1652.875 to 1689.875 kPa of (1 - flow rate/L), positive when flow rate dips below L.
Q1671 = 7.2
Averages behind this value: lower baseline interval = 4.31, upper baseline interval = 4.04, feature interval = 3.34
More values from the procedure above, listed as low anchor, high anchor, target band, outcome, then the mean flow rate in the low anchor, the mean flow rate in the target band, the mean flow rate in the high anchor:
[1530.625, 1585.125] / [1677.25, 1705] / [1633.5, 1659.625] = 1.50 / 4.31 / 3.31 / 3.12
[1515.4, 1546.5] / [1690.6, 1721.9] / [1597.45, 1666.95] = 10.00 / 4.71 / 3.53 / 3.71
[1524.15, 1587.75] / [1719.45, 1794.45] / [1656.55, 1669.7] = 1.66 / 4.38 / 3.6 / 3.9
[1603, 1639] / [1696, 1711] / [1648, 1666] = 1.33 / 3.65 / 3.5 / 3.94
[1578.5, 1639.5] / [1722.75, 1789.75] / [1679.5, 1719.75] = 4.91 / 3.72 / 3.39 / 3.94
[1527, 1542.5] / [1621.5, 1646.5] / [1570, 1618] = -0.37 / 4.43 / 3.86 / 3.43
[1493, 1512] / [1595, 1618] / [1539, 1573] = -2.82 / 4.44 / 4.38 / 3.66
